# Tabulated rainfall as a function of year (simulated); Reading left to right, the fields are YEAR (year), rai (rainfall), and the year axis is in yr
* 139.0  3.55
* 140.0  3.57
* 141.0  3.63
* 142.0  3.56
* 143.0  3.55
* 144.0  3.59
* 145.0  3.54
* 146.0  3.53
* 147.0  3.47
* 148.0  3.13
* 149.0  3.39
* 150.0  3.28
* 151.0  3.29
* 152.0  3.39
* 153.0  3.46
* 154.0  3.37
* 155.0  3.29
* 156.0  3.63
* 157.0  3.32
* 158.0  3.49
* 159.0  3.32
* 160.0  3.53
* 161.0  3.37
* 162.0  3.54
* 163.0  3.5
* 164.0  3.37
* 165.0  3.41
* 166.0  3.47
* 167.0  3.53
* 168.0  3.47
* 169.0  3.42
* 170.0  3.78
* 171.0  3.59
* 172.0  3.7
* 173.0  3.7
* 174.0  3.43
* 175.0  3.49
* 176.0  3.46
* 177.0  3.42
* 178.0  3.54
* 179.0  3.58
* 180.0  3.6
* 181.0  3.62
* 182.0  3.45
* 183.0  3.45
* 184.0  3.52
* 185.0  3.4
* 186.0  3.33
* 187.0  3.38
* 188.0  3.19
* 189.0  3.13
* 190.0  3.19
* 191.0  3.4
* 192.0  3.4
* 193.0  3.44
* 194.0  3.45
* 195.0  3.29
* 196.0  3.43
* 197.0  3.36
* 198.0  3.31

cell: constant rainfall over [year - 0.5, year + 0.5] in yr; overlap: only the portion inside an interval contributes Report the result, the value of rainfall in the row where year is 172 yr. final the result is 3.7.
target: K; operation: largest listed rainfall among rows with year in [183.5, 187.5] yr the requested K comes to 3.52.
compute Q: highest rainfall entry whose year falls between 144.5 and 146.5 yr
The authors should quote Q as 3.54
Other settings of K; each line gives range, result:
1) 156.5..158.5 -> 3.49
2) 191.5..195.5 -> 3.45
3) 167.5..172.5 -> 3.78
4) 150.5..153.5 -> 3.46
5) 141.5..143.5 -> 3.56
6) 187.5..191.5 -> 3.4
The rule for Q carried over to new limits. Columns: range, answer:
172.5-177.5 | 3.7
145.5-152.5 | 3.53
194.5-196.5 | 3.43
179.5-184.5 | 3.62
